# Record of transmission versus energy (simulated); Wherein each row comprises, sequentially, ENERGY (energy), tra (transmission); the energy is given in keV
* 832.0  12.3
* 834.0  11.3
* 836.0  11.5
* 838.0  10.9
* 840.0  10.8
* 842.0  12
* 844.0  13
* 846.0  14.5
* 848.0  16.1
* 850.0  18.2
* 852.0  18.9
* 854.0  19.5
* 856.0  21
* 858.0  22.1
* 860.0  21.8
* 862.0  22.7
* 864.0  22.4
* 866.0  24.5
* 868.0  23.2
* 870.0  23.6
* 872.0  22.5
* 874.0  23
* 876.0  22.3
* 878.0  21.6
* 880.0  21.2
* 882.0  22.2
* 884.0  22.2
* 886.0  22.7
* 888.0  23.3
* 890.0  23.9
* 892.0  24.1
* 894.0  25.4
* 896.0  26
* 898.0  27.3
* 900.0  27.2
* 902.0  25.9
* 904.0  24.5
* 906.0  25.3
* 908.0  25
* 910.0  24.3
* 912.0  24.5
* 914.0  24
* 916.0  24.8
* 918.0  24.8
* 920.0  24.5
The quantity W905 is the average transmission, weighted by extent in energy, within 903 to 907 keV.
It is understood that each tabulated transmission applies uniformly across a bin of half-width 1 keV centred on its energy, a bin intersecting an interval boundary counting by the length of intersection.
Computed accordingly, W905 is 24.9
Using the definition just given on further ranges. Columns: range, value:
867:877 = 22.9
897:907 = 26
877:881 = 21.4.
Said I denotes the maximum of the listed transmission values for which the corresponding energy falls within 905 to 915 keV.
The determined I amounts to 25.3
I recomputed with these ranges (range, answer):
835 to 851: 18.2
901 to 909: 25.9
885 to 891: 23.9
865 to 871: 24.5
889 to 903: 27.3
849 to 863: 22.7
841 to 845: 13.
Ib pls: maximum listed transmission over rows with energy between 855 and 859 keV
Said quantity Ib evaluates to 22.1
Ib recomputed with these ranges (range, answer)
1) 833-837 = 11.5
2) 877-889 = 23.3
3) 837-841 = 10.9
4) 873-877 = 23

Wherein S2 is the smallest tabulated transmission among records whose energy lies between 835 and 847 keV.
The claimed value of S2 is 10.8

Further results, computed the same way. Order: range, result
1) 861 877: 22.3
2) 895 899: 26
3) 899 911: 24.3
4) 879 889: 21.2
